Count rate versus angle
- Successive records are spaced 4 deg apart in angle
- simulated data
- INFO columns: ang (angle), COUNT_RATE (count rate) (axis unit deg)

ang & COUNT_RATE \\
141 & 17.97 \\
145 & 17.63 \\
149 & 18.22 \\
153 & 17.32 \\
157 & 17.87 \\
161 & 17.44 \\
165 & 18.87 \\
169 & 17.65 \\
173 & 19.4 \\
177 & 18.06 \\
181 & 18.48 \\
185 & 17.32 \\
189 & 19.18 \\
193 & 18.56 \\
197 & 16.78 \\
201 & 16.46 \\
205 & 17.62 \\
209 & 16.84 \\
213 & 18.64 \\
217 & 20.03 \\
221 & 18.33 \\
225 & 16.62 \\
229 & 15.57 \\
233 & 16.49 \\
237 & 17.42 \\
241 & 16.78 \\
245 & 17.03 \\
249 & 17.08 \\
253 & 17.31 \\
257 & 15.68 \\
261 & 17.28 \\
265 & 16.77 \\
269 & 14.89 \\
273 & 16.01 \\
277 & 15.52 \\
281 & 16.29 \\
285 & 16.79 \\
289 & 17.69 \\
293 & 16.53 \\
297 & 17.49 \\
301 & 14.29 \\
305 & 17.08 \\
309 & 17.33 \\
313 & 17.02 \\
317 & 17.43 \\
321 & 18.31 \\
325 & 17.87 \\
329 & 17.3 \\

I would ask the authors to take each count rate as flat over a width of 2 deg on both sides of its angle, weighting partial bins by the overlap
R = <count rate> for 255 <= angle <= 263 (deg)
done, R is 16.5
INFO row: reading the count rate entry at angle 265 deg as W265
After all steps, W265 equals 16.77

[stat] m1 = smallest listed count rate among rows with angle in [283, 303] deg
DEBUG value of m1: 14.29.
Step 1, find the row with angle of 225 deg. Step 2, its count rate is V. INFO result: 16.62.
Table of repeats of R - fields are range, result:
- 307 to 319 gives 17.3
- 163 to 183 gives 18.5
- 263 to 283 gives 15.9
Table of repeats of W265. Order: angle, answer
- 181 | 18.48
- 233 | 16.49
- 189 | 19.18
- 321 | 18.31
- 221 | 18.33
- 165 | 18.87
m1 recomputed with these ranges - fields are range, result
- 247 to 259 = 15.68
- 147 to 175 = 17.32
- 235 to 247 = 16.78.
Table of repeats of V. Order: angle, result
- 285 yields 16.79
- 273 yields 16.01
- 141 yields 17.97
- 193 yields 18.56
